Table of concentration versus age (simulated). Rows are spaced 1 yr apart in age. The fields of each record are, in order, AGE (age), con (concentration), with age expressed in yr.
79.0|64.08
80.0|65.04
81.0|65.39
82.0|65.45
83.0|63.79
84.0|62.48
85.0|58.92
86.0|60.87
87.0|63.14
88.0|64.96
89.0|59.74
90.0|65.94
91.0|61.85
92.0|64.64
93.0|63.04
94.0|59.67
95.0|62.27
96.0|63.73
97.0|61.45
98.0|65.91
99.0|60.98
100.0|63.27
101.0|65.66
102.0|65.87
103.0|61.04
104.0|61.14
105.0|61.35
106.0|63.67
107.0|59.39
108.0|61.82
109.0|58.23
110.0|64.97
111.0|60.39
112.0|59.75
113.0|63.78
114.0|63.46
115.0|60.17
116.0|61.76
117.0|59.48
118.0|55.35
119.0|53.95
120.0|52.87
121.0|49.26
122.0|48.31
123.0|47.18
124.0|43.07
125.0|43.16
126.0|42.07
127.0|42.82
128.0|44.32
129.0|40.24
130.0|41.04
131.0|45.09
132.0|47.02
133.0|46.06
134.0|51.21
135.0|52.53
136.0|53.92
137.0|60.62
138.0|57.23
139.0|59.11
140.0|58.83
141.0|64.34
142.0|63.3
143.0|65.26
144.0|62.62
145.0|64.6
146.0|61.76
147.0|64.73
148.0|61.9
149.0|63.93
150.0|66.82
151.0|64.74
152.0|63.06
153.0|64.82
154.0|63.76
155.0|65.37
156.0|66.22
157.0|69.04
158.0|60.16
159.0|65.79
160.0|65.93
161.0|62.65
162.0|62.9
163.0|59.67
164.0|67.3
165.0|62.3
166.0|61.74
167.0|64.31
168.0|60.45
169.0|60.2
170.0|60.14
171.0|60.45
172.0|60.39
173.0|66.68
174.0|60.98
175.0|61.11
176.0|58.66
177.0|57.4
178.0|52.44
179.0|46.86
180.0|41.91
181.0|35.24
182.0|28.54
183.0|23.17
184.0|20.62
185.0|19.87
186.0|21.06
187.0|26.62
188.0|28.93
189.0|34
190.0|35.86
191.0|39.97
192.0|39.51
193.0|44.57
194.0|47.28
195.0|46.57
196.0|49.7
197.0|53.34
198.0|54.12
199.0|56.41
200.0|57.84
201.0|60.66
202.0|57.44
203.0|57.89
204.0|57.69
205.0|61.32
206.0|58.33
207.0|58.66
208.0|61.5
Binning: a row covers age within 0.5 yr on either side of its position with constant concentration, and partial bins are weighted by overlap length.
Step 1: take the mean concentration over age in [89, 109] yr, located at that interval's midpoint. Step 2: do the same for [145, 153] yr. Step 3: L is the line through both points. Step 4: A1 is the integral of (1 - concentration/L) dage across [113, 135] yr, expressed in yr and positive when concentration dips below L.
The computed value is 4.7 yr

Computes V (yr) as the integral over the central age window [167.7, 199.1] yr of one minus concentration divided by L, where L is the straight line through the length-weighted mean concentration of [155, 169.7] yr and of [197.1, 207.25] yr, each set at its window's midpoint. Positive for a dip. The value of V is 8.01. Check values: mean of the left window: 63.5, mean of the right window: 57.8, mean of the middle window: 45.2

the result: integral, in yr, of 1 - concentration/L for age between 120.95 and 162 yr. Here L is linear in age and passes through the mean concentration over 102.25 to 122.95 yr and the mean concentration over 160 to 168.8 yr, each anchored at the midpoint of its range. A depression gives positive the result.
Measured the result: 2.89 yr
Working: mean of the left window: 58.8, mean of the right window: 62.8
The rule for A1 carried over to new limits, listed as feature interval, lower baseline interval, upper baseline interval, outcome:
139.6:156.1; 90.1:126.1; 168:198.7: -4.0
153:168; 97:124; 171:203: -4.2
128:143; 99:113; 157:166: 2.4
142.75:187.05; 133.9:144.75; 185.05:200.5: -4.2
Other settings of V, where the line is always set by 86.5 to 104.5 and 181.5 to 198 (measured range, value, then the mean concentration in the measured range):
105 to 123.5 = -0.1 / 58.1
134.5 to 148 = -3.0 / 60.7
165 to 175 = -4.9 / 61.7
